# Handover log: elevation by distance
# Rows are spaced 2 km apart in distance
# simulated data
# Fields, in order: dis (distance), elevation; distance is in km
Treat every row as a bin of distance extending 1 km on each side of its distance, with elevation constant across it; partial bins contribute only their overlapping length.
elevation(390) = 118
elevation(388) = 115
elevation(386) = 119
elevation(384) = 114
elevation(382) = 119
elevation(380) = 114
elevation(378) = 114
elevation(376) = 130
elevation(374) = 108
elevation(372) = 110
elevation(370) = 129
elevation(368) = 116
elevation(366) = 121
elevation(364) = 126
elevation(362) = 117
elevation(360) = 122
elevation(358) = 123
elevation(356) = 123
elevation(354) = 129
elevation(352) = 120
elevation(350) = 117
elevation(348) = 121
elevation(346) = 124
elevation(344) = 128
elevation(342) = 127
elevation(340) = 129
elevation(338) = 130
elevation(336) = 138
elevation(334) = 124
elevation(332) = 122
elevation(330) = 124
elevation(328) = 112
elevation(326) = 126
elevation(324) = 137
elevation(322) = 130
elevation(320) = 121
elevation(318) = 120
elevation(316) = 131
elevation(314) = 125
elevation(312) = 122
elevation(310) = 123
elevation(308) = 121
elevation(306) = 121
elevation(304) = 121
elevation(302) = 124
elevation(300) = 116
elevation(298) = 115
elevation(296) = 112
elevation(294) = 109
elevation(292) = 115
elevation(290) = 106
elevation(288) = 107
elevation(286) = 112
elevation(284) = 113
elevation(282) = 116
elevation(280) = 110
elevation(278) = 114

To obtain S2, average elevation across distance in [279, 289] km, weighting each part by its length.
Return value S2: 112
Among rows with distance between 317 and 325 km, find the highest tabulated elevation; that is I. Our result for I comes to 137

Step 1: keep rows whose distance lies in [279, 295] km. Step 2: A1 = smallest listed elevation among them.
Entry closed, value 106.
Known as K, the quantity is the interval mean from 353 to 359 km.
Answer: 125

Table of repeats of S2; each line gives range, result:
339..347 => 127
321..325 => 134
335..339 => 134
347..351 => 119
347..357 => 122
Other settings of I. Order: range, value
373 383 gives 130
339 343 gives 129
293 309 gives 124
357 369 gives 126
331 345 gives 138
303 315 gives 125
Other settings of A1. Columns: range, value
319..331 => 112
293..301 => 109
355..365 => 117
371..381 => 108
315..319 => 120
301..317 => 121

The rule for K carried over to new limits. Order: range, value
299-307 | 120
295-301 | 114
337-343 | 129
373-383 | 117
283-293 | 111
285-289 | 110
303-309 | 121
